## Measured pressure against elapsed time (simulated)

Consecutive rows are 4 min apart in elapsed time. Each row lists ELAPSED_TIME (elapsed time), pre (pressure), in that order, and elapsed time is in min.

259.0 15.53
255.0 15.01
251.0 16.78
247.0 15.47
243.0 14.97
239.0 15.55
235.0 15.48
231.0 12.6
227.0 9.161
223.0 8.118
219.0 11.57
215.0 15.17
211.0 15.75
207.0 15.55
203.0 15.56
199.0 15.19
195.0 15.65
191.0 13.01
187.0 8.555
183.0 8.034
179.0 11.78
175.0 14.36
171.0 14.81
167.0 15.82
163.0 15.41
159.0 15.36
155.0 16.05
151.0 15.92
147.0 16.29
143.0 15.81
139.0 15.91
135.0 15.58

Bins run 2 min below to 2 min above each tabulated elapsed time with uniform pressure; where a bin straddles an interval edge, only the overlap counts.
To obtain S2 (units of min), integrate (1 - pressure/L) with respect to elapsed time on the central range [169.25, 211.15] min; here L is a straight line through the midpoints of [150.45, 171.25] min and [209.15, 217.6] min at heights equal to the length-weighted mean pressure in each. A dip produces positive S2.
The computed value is 5.4 min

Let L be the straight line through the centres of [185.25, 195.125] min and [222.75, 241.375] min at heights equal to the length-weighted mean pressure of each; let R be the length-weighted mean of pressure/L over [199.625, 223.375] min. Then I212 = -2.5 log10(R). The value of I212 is -0.15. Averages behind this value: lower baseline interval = 11.9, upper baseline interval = 12.6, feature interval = 14.1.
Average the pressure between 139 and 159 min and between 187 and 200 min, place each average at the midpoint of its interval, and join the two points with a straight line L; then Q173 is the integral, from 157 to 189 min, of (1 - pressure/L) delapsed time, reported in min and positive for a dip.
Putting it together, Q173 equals 3.8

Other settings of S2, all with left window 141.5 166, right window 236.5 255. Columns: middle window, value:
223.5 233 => 3.16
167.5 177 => 0.60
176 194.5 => 5.58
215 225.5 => 3.25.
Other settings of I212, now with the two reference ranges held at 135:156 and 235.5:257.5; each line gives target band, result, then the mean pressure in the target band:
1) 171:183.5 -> 0.27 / 12.3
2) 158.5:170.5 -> 0.03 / 15.5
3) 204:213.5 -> 0.01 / 15.6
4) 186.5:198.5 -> 0.19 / 13.2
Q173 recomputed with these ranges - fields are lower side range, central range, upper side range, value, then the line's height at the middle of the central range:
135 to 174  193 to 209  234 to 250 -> 0.07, 15.6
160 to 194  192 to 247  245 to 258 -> 2.10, 14.5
